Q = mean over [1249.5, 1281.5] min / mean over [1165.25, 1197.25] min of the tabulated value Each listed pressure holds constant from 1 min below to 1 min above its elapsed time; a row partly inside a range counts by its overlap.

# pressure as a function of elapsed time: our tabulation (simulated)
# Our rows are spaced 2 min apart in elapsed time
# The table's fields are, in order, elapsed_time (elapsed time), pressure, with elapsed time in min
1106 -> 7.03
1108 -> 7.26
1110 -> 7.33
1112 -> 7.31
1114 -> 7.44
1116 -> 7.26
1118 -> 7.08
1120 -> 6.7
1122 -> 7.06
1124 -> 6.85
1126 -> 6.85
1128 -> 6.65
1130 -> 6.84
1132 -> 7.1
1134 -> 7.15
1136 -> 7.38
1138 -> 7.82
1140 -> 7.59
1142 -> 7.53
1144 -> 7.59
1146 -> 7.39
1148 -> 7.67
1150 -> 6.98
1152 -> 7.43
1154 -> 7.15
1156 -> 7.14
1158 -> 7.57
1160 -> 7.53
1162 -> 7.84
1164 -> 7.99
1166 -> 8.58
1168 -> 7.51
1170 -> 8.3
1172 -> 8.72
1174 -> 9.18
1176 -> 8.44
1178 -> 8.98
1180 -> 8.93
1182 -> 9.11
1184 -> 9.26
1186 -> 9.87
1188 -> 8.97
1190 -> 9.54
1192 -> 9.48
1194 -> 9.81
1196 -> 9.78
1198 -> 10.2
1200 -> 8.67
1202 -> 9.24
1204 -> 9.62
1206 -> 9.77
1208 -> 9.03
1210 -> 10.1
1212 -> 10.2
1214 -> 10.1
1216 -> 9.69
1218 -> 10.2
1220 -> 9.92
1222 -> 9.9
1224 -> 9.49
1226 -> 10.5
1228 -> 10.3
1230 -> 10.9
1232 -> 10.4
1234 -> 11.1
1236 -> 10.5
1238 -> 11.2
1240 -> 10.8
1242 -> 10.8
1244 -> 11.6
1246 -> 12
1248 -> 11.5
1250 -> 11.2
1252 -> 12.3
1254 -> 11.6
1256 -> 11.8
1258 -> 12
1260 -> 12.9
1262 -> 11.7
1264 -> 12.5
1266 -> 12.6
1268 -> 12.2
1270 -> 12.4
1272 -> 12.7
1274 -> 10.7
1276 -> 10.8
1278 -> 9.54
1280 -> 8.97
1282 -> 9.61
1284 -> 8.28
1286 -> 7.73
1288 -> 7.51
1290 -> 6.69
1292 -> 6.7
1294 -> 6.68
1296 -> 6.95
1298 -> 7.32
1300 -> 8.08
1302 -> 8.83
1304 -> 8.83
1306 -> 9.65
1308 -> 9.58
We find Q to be 1.28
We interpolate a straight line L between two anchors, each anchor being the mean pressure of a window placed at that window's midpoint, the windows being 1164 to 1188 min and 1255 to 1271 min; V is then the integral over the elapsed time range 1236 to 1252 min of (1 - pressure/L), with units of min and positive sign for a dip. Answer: 0.3 min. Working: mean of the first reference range 8.78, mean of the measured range 11.3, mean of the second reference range 12.3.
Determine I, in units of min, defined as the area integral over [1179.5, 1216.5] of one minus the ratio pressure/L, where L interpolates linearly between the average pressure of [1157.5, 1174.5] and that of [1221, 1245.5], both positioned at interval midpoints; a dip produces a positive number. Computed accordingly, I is -0.9 min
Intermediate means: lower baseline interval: 8.12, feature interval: 9.55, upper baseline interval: 10.7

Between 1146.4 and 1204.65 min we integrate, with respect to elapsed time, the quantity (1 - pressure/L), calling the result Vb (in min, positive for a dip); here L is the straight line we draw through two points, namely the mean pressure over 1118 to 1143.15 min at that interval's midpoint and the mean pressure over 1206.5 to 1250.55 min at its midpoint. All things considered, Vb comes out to 0.7 min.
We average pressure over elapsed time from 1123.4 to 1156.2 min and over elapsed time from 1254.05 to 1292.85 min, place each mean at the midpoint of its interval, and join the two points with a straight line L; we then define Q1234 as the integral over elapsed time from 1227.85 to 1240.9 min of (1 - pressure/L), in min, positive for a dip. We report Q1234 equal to -1.7 min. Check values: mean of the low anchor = 7.25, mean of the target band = 10.8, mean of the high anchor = 10.4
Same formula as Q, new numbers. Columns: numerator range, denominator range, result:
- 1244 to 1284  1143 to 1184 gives 1.43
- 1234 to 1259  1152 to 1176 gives 1.44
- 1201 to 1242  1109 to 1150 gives 1.41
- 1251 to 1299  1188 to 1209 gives 1.06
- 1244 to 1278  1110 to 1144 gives 1.65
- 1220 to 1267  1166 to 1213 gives 1.22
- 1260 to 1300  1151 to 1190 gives 1.15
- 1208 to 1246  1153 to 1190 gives 1.24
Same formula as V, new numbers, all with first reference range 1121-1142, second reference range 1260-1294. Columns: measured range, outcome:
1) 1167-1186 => -1.7 min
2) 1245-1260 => -3.6 min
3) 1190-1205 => -1.9 min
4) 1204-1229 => -3.1 min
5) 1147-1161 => 0.4 min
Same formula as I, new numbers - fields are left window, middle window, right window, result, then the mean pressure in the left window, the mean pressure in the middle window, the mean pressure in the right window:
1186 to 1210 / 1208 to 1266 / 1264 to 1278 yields -1.3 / 9.51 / 11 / 11.8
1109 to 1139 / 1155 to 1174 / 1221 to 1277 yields 1.2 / 7.12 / 7.98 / 11.4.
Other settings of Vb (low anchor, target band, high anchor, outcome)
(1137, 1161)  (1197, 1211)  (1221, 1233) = -0.1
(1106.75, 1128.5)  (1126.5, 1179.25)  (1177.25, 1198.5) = 3.7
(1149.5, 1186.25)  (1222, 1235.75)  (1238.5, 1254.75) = 0.4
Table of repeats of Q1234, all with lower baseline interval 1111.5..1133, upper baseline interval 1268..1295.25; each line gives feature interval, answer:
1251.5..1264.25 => -4.6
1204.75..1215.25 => -2.1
